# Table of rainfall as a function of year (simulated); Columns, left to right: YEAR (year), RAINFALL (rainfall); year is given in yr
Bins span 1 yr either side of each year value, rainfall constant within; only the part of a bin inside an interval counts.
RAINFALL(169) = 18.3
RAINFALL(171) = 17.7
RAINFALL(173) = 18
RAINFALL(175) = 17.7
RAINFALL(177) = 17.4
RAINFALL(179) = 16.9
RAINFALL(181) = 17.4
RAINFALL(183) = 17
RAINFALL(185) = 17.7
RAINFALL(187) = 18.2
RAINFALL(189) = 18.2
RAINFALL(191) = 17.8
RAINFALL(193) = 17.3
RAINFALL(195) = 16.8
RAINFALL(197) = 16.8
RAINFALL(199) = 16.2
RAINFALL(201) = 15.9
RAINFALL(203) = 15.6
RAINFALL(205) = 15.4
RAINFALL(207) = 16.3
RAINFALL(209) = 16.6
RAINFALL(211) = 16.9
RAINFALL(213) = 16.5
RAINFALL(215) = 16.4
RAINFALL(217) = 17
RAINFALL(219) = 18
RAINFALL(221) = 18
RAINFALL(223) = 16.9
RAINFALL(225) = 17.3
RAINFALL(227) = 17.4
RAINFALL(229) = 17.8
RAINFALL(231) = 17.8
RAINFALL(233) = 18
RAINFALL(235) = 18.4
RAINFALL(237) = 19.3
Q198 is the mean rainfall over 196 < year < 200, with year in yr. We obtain 16.5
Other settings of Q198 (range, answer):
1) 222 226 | 17.1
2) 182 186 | 17.4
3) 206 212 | 16.6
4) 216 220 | 17.5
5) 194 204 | 16.3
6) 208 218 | 16.7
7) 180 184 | 17.2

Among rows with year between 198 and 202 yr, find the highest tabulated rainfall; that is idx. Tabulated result 16.2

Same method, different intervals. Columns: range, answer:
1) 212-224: 18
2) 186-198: 18.2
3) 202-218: 17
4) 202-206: 15.6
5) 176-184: 17.4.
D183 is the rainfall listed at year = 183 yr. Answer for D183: 17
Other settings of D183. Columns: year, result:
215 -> 16.4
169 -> 18.3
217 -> 17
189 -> 18.2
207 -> 16.3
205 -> 15.4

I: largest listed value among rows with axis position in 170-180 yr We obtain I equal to 18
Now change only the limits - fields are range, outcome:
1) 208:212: 16.9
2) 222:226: 17.3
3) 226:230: 17.8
